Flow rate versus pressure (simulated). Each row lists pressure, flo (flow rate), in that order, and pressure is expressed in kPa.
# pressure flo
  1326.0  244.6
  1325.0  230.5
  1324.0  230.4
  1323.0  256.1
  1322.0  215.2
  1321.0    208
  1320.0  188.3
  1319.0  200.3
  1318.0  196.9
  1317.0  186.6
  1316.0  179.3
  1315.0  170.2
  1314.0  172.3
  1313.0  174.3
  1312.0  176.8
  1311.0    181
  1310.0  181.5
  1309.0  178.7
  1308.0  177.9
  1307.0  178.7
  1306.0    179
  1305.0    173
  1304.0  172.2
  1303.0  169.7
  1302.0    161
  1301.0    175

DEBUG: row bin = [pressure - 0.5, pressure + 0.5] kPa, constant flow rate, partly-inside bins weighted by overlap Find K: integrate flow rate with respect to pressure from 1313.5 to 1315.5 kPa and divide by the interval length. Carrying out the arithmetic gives 171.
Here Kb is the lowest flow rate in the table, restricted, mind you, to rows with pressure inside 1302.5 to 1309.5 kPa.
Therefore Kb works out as 169.7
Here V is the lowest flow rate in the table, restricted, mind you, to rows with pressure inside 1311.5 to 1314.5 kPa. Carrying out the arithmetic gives 172.3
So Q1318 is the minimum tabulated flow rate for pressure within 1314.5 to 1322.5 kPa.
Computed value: 170.2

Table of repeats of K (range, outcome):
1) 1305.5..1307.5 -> 179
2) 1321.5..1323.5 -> 236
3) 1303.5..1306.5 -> 175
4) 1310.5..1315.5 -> 175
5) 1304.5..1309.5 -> 177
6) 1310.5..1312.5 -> 179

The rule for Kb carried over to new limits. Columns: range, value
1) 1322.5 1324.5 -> 230.4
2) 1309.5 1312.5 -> 176.8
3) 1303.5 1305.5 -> 172.2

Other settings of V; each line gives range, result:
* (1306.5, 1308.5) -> 177.9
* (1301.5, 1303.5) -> 161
